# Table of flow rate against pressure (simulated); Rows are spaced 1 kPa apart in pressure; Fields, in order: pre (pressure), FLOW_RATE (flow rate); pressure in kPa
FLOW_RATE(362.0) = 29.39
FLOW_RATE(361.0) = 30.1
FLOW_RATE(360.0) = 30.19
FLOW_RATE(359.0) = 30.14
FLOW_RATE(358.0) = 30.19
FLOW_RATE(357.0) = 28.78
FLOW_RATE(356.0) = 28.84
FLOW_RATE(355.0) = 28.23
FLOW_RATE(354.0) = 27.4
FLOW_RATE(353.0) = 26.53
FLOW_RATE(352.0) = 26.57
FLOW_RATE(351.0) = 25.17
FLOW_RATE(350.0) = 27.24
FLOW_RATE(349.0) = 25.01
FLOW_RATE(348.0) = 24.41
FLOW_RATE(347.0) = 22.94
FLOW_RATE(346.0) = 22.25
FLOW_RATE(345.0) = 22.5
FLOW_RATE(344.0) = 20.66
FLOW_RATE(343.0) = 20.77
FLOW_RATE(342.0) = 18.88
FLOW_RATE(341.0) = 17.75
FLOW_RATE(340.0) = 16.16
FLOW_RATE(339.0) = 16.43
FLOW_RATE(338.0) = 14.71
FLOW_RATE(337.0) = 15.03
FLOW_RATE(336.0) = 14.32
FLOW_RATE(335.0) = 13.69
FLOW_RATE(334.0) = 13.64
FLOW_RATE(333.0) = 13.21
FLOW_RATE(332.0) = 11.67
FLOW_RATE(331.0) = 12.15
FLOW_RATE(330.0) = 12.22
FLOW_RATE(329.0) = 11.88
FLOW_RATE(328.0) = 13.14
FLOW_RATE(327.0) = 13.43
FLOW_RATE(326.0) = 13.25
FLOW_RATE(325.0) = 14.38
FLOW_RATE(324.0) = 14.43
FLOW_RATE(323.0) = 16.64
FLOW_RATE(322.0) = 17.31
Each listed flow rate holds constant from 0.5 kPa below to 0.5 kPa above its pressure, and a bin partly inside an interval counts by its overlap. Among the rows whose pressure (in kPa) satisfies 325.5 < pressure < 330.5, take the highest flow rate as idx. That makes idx 13.43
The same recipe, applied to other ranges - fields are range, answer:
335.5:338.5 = 15.03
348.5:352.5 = 27.24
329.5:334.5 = 13.64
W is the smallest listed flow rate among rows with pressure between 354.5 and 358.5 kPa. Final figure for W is 28.23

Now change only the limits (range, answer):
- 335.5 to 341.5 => 14.32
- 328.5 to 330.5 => 11.88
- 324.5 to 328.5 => 13.14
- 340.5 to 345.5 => 17.75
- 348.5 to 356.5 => 25.01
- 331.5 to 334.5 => 11.67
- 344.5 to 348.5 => 22.25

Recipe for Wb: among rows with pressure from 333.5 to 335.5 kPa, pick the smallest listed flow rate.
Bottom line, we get 13.64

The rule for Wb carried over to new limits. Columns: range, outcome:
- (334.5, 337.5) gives 13.69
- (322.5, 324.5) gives 14.43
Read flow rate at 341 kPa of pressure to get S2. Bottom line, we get 17.75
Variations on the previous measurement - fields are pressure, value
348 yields 24.41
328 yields 13.14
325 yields 14.38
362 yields 29.39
